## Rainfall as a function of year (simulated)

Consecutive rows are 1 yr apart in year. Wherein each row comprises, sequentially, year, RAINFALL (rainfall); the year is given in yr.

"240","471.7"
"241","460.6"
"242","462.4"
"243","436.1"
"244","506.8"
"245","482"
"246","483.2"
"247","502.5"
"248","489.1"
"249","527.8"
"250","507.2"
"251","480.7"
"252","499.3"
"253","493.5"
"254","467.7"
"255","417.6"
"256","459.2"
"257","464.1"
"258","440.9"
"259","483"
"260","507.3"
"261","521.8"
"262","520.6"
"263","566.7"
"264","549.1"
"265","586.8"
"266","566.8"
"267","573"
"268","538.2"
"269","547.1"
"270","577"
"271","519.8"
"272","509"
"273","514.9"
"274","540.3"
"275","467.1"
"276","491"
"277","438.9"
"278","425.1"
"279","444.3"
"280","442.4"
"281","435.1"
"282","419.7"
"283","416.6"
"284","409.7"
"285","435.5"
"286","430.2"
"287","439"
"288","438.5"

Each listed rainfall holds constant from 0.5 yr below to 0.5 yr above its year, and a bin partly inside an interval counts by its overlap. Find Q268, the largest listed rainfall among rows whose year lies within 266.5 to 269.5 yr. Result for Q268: 573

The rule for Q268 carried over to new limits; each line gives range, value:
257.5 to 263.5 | 566.7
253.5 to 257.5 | 467.7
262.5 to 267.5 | 586.8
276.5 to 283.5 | 444.3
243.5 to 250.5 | 527.8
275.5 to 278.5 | 491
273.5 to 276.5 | 540.3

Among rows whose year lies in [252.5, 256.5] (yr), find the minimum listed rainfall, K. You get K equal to 417.6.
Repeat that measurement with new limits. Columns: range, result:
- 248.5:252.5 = 480.7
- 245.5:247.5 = 483.2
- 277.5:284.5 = 409.7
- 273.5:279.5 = 425.1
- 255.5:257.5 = 459.2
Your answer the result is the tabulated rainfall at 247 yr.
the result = 502.5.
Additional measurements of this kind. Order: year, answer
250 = 507.2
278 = 425.1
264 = 549.1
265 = 586.8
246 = 483.2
